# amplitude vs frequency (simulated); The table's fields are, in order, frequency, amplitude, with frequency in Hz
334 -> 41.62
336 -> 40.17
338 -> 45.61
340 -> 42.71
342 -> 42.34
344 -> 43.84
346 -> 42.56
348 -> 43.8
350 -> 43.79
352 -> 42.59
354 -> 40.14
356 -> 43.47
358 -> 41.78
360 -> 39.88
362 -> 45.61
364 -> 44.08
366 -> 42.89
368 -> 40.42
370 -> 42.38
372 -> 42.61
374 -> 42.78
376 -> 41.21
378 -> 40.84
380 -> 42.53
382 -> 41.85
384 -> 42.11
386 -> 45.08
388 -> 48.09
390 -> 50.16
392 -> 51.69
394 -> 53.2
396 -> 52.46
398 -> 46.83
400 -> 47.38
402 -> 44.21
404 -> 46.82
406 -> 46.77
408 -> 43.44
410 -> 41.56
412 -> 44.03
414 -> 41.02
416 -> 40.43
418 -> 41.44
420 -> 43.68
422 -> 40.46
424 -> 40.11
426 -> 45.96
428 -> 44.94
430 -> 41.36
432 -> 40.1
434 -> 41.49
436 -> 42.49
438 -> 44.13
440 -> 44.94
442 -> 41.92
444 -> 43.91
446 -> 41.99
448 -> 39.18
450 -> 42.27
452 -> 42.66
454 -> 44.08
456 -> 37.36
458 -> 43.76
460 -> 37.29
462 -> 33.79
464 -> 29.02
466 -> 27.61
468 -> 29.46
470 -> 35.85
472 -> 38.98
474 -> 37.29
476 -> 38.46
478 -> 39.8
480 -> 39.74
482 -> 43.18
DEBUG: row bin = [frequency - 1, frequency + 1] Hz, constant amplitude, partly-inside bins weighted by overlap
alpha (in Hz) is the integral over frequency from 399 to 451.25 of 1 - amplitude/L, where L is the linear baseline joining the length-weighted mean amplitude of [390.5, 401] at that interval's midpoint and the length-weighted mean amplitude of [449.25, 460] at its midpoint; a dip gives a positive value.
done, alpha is 3.4 Hz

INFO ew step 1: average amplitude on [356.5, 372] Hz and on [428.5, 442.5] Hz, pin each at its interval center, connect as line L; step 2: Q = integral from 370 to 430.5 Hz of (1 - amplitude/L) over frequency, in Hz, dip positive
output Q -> -2.9 Hz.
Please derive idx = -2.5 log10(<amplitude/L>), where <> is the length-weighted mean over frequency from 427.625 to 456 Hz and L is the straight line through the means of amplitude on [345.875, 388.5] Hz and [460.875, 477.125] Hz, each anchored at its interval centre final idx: -0.17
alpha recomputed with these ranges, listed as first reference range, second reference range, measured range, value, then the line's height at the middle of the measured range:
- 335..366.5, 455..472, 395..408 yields -2.66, 39.1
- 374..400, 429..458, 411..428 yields 0.59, 43.8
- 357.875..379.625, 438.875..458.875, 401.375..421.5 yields -0.49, 42.2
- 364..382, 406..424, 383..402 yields -2.80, 42.1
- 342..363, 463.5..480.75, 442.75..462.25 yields -2.37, 36.5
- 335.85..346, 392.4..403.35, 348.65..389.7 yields 2.80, 46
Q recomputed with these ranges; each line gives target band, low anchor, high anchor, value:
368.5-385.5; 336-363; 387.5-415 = 1.11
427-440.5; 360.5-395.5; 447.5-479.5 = -0.97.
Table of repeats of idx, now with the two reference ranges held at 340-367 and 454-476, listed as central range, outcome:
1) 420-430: -0.12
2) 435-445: -0.17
